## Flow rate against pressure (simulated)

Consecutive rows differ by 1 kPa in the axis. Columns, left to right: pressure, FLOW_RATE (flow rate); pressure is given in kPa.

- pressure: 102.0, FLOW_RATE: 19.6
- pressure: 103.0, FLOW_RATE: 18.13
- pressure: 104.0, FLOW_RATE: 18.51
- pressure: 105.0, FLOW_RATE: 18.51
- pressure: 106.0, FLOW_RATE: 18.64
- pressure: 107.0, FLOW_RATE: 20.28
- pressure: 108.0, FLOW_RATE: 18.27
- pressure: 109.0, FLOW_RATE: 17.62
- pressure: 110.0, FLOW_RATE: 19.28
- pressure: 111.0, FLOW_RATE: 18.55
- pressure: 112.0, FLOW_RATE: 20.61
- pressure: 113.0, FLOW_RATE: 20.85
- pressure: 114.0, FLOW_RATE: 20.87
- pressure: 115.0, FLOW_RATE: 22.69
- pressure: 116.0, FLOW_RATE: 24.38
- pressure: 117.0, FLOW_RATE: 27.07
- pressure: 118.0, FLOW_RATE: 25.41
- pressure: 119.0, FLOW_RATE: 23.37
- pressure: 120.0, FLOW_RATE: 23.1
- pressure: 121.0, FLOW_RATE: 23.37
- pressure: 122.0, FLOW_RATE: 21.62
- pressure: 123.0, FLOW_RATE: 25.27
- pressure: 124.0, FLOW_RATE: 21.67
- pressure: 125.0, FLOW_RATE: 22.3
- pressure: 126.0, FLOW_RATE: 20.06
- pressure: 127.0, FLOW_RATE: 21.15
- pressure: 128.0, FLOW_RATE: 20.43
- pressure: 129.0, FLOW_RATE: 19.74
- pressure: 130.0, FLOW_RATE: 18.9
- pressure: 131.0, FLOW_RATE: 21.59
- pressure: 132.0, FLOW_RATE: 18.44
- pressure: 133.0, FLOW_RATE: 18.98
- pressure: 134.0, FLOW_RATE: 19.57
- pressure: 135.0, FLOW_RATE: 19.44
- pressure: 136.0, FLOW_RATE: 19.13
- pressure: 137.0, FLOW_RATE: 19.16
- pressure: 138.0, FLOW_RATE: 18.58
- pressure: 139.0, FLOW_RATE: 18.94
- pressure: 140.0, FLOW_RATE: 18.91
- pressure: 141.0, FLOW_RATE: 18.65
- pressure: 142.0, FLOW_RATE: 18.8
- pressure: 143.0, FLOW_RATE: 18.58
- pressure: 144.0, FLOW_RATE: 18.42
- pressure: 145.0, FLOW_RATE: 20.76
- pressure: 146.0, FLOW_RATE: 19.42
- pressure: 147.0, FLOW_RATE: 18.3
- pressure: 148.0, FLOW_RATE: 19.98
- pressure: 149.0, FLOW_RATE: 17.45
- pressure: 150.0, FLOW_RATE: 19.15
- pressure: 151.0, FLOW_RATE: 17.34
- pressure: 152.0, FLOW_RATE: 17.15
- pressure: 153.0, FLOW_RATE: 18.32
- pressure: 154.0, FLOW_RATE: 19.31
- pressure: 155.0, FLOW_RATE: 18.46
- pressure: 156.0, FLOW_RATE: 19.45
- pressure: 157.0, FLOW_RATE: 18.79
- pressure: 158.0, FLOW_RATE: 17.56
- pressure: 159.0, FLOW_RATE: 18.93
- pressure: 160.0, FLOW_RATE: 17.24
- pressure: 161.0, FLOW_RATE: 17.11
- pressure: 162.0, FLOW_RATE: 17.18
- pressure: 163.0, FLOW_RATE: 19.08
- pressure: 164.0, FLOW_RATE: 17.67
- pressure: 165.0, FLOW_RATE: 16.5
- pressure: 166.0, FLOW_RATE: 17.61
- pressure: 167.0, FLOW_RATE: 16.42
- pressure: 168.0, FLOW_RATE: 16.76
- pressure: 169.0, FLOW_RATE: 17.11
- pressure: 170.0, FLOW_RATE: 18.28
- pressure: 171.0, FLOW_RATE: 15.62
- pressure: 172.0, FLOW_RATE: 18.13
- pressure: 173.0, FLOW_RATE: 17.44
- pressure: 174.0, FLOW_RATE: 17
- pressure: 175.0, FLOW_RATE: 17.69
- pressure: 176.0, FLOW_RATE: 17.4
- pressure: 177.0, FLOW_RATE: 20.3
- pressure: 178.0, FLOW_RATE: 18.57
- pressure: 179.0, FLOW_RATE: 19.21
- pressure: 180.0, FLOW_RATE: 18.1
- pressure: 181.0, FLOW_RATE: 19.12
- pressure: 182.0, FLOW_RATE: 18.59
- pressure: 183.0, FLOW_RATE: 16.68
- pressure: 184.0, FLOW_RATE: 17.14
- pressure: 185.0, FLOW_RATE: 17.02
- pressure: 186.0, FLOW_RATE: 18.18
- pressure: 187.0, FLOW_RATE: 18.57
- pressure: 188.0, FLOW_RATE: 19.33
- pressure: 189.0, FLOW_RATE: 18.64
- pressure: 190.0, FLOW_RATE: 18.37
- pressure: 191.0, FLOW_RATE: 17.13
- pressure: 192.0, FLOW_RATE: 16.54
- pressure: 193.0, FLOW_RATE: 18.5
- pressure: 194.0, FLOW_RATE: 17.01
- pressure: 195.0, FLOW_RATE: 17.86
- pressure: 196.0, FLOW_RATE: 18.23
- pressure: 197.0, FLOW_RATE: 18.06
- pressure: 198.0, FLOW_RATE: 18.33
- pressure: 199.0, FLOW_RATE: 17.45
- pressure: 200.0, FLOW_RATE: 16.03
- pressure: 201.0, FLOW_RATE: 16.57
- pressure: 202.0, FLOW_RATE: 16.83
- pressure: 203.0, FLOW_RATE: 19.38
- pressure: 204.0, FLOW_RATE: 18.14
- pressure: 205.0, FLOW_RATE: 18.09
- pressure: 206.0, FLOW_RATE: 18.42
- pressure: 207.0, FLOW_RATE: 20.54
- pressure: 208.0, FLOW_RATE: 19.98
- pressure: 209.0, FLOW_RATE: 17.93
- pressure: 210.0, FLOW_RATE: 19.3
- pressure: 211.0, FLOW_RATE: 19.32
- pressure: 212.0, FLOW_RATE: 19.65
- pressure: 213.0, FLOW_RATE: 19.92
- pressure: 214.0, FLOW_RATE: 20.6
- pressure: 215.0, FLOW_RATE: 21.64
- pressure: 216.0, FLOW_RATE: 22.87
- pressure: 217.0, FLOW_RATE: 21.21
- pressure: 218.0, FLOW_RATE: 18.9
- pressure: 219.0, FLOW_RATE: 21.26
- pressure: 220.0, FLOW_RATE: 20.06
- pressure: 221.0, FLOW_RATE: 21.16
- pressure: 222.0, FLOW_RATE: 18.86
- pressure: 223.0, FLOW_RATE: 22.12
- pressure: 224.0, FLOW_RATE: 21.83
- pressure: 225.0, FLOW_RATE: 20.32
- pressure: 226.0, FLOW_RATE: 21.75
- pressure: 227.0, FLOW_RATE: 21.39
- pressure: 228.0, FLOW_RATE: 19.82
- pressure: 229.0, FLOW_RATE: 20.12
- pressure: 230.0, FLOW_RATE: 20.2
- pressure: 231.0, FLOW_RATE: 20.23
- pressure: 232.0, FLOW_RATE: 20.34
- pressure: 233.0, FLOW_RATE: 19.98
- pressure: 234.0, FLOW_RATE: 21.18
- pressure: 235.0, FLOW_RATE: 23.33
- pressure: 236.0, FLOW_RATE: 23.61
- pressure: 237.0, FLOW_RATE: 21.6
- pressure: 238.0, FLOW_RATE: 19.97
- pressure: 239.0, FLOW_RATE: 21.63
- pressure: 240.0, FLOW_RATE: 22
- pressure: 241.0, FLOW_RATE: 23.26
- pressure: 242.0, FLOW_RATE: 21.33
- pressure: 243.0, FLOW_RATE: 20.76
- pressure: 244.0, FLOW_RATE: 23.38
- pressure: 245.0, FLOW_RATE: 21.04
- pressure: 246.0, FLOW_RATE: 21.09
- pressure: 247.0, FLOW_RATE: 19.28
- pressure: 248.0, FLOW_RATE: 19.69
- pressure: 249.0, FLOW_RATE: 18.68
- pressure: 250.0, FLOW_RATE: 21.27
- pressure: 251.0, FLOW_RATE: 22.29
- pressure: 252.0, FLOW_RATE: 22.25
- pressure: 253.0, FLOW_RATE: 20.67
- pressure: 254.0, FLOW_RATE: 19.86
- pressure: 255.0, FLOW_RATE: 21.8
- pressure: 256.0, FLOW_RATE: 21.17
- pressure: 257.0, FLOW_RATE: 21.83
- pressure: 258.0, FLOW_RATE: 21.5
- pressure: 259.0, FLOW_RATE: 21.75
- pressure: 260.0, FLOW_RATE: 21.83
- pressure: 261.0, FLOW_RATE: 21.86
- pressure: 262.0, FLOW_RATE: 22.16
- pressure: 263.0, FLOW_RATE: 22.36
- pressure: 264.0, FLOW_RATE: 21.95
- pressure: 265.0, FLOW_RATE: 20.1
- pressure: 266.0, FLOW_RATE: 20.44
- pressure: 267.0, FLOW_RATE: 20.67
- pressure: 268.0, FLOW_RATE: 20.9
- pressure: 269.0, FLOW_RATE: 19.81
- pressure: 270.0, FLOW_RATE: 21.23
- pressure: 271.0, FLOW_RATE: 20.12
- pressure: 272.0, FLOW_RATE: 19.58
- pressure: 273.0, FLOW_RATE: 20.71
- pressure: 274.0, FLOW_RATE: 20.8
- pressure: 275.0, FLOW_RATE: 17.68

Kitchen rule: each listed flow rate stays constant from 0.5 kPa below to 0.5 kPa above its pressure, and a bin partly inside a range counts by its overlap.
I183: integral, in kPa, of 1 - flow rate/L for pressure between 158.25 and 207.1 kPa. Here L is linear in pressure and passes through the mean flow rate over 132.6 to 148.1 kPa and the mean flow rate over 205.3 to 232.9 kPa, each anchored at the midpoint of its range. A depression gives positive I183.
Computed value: 4.8 kPa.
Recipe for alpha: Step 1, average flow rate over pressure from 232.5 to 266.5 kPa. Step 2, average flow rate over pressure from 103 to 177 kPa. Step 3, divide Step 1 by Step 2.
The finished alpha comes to 1.10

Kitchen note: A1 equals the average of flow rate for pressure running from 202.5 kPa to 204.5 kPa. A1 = 18.8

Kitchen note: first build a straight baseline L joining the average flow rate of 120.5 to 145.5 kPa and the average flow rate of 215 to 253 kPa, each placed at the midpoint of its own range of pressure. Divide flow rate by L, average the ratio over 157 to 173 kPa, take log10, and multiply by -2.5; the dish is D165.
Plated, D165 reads 0.17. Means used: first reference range 20.1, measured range 17.5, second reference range 21.1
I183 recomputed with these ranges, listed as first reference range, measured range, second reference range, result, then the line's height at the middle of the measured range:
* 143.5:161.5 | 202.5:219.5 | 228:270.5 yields 0.25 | 20.1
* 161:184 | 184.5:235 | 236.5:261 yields 0.33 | 19.4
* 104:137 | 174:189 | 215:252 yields 1.96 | 21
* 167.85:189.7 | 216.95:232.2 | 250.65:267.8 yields -0.50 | 19.9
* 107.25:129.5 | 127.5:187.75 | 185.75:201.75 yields 3.88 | 19.7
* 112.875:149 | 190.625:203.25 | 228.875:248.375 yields 2.12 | 21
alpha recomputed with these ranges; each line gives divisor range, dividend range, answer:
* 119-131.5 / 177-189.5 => 0.85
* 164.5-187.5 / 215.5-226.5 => 1.18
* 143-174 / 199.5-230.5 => 1.10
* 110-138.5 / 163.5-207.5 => 0.84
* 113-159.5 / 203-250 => 1.02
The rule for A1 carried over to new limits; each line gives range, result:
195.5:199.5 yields 18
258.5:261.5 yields 21.8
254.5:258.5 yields 21.6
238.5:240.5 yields 21.8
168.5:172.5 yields 17.3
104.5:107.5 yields 19.1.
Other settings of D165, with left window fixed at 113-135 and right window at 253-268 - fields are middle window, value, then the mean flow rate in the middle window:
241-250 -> 0.03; 20.8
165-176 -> 0.25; 17.2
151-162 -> 0.19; 18.1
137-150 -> 0.15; 18.9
